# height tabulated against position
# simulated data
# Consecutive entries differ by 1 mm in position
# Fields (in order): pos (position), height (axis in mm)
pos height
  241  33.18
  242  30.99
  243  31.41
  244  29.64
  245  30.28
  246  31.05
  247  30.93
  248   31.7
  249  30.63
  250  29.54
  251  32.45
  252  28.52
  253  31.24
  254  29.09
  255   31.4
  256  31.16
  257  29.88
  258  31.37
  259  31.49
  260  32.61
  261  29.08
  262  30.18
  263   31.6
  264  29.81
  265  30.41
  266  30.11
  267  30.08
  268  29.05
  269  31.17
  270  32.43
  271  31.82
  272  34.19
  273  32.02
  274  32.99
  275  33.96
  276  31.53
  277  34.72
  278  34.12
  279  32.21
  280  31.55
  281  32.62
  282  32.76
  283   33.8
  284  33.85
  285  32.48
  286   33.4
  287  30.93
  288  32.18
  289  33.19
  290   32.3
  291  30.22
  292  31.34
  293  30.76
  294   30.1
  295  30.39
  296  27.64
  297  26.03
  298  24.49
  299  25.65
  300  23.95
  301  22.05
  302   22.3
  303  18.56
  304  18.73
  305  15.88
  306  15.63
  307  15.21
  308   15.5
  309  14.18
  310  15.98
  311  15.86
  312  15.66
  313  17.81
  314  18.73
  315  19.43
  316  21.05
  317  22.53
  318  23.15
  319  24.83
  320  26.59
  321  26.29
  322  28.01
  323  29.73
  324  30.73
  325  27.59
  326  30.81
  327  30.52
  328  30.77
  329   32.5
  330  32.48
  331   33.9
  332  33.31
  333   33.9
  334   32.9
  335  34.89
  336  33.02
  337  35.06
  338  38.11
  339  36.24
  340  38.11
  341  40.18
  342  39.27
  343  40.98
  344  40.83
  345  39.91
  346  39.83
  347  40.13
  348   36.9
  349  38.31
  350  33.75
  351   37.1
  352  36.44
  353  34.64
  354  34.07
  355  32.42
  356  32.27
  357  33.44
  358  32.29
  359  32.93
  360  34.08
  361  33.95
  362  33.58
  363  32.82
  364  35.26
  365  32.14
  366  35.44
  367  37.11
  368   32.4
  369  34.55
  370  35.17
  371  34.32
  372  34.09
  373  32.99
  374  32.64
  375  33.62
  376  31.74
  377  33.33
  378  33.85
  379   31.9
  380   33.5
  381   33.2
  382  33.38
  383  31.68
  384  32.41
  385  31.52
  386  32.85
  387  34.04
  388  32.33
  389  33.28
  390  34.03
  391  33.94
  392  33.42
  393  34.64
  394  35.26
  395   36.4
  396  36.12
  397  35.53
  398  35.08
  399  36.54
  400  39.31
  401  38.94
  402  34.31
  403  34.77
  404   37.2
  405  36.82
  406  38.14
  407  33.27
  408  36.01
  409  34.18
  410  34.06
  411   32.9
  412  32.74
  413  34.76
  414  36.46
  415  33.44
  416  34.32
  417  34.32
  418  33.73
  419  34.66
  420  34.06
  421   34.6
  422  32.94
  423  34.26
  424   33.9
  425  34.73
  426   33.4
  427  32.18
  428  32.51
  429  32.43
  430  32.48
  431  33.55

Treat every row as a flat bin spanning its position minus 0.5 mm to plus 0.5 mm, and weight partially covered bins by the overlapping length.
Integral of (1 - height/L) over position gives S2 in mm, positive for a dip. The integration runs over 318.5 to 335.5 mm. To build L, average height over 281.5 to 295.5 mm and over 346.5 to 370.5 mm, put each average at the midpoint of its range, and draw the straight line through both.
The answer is 1.5 mm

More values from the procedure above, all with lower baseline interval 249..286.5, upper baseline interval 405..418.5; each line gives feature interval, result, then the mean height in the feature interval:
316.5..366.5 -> -0.64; 33.6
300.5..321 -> 8.42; 19.2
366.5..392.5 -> 0.42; 33.4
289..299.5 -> 1.00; 29.1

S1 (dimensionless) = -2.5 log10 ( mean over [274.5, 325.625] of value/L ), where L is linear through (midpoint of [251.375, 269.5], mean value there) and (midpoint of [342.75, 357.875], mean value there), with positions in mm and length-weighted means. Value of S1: 0.26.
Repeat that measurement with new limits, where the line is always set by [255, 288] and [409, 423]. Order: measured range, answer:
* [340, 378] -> -0.07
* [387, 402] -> -0.05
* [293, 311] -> 0.45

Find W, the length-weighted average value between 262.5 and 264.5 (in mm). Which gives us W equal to 30.7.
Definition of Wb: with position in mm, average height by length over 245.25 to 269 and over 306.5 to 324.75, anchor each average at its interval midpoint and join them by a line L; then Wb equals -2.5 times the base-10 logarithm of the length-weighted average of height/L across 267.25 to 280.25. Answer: -0.16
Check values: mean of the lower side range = 30.6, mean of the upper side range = 21.3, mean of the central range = 32.4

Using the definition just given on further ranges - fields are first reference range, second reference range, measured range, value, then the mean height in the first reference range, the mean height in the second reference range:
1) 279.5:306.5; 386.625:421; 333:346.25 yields -0.210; 27.9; 35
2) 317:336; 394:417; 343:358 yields -0.153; 30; 35.5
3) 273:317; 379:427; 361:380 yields -0.059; 26.1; 34.4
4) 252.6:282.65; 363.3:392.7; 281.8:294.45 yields -0.006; 31.6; 33.5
